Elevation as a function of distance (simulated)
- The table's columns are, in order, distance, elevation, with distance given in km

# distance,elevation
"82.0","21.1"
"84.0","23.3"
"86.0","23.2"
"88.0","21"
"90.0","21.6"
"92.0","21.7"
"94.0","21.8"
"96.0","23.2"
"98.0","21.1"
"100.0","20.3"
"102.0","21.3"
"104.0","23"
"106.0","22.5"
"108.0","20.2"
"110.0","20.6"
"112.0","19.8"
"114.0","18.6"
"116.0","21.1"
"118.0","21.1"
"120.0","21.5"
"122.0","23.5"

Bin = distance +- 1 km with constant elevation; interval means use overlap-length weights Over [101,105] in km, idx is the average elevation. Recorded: 22.1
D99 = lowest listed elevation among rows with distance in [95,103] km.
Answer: 20.3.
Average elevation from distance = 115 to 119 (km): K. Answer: 21.1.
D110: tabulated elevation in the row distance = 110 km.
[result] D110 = 20.6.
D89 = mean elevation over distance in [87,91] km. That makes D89 21.3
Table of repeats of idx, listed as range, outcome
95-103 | 21.5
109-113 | 20.2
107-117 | 20.1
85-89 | 22.1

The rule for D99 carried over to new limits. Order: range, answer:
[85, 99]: 21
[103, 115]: 18.6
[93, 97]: 21.8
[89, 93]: 21.6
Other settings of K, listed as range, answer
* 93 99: 22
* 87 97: 21.9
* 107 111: 20.4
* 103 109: 21.9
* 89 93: 21.6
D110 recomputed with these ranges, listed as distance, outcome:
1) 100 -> 20.3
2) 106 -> 22.5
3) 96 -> 23.2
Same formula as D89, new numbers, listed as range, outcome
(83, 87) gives 23.2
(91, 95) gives 21.8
